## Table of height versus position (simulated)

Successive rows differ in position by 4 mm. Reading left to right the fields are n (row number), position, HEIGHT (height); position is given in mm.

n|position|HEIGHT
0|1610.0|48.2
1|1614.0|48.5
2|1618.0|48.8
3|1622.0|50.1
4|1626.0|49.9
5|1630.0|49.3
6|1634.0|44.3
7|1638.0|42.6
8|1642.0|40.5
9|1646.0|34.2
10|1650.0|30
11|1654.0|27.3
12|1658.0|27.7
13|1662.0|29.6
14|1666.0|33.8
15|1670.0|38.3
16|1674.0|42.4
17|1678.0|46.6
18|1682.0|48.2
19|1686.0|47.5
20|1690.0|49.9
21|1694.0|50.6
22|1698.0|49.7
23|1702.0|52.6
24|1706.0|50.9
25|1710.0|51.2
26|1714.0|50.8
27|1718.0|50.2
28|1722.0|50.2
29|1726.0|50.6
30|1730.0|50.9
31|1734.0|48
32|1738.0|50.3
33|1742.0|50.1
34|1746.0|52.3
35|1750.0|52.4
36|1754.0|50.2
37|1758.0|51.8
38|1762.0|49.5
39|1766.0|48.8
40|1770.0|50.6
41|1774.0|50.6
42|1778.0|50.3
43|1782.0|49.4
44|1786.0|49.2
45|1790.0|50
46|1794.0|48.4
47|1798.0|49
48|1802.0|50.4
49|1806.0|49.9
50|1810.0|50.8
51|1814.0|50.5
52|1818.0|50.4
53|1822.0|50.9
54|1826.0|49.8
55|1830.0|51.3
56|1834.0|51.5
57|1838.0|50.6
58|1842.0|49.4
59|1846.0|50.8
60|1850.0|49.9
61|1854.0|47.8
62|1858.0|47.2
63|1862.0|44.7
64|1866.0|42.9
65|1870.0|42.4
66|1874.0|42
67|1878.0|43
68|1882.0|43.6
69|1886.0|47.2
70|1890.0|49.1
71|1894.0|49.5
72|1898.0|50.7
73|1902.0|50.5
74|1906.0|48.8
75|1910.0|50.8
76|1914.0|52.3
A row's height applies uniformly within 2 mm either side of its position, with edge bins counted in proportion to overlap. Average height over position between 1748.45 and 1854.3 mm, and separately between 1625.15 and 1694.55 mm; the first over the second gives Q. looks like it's 1.24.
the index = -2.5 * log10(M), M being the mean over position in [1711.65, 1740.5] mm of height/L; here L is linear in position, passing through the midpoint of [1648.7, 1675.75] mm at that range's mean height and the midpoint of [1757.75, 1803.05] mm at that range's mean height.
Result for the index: -0.20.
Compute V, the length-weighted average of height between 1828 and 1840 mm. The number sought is 51.1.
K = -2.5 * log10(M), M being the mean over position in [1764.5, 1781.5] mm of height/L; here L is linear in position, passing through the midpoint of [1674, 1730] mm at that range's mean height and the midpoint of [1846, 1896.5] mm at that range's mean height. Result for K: -0.04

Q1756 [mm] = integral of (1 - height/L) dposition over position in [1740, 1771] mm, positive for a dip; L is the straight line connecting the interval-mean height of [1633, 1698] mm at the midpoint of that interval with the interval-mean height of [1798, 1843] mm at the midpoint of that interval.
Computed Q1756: -3.2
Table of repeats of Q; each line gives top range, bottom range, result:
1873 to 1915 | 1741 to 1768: 0.95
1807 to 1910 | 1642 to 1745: 1.09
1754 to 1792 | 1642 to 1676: 1.50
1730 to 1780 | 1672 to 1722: 1.02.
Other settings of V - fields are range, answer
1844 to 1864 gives 48.1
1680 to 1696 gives 49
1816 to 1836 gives 50.8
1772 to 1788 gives 49.9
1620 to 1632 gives 49.8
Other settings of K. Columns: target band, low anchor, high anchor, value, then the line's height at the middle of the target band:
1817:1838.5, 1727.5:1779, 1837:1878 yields -0.070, 47.6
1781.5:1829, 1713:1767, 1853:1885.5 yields -0.059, 47.3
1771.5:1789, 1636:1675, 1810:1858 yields -0.102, 45.4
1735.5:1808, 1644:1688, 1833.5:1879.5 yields -0.185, 42.4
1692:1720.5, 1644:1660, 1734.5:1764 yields -0.222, 41.5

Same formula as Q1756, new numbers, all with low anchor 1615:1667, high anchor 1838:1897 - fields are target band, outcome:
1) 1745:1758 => -2.64 mm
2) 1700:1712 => -2.93 mm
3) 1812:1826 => -1.69 mm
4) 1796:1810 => -1.69 mm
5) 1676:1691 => -2.65 mm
